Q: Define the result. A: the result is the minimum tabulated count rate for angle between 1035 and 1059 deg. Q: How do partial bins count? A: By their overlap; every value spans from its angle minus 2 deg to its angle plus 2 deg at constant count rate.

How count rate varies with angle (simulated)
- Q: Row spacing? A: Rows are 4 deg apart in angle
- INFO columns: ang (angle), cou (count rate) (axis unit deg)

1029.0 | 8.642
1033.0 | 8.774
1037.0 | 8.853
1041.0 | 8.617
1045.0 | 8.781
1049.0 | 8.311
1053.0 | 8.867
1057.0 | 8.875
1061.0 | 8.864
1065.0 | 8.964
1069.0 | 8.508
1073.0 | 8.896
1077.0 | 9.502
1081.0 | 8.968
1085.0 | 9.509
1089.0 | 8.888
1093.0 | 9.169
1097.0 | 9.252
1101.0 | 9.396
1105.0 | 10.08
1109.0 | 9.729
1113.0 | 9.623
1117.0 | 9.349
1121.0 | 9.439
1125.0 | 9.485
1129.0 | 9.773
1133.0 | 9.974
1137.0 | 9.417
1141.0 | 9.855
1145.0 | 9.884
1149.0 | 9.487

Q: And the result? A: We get 8.311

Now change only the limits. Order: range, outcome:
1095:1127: 9.252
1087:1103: 8.888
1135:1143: 9.417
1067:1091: 8.508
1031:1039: 8.774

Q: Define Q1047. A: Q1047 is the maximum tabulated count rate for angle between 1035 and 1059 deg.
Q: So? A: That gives 8.875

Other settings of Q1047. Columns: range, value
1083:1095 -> 9.509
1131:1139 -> 9.974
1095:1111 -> 10.08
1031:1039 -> 8.853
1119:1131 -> 9.773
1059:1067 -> 8.964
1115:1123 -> 9.439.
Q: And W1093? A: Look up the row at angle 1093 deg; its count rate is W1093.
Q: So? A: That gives 9.169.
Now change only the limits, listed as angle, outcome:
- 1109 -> 9.729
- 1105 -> 10.08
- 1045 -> 8.781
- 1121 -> 9.439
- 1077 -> 9.502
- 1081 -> 8.968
